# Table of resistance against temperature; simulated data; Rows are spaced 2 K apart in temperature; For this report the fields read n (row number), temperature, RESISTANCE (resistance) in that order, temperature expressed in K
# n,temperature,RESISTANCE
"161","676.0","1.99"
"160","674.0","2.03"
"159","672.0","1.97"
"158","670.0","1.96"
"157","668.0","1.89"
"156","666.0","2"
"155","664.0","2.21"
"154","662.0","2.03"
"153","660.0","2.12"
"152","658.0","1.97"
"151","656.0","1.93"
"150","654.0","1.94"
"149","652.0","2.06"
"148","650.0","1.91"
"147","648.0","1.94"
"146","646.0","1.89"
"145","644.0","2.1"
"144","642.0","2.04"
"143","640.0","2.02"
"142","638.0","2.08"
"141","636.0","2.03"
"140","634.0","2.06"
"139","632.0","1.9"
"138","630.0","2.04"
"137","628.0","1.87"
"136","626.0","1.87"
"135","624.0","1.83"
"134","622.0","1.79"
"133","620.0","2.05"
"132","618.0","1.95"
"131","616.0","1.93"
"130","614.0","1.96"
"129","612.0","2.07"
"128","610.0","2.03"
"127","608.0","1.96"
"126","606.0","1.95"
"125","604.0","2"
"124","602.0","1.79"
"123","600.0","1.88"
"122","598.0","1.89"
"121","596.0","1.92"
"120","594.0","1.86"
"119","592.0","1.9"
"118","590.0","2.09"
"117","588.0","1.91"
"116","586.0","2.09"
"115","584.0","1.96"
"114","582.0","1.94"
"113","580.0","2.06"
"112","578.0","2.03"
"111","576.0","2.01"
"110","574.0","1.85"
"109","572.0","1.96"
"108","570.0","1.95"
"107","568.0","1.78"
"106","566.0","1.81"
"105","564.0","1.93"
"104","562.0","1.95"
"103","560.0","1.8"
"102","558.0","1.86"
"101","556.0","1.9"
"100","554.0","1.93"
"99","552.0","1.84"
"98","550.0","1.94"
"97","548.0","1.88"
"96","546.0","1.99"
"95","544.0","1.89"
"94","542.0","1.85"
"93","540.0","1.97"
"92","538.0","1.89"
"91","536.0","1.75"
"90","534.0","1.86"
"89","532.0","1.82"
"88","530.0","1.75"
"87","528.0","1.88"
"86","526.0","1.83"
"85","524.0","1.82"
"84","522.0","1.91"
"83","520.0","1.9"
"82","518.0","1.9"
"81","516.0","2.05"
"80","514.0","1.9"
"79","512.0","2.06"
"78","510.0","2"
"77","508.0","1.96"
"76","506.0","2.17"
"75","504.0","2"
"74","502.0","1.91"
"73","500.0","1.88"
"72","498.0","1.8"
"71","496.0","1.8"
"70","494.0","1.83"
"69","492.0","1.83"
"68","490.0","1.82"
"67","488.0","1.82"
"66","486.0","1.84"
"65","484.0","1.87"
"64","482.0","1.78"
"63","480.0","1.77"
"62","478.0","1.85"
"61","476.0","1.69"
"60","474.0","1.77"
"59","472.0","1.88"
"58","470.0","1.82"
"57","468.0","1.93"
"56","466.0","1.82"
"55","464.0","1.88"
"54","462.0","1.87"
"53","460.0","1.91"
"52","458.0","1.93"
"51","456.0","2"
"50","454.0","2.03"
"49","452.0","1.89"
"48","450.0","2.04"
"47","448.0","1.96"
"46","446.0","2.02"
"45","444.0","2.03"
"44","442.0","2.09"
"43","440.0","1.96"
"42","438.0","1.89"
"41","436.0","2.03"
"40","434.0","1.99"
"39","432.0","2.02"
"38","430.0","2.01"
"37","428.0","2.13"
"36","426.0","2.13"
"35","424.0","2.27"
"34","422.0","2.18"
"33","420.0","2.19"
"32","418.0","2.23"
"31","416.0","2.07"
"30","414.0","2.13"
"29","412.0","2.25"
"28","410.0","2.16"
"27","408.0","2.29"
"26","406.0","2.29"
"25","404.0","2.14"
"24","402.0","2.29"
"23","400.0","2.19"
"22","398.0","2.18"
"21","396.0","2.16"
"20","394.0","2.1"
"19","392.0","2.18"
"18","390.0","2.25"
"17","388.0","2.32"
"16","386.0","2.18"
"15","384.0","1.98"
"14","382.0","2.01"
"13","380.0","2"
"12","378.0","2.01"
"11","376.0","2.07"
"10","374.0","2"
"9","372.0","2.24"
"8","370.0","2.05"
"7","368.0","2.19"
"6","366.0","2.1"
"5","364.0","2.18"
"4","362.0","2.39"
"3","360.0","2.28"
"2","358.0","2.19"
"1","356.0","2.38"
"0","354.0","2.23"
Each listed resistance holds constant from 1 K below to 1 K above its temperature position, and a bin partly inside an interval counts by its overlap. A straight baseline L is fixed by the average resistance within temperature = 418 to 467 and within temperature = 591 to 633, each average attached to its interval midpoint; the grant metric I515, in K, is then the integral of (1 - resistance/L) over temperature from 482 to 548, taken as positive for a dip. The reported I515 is 2.90 K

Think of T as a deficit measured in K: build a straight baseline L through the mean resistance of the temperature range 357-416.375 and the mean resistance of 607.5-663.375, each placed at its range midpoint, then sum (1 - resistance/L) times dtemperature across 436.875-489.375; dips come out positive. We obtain 5.2 K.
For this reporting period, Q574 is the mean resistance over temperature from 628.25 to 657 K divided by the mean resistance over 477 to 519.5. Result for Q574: 1.05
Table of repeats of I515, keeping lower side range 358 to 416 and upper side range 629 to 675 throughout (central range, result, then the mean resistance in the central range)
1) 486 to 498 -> 1.60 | 1.82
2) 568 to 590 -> 0.82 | 1.97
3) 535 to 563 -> 2.41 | 1.89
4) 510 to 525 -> 1.06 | 1.94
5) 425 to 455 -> 1.65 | 2.01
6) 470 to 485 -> 2.18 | 1.8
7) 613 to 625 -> 0.63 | 1.92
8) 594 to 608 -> 0.89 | 1.91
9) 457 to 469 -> 1.29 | 1.89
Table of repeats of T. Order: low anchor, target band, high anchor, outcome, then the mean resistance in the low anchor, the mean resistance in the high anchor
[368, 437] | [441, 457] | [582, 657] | 0.7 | 2.14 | 1.96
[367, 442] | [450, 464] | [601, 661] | 1.0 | 2.13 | 1.97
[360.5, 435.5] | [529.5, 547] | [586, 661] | 1.4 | 2.15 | 1.96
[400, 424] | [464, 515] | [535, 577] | 4.1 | 2.2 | 1.89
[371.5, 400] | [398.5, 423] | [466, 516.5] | -1.6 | 2.12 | 1.88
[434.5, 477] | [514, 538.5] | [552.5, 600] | 0.8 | 1.93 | 1.93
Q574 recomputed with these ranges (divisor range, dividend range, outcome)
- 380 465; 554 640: 0.93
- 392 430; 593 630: 0.88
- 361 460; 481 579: 0.90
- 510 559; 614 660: 1.04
